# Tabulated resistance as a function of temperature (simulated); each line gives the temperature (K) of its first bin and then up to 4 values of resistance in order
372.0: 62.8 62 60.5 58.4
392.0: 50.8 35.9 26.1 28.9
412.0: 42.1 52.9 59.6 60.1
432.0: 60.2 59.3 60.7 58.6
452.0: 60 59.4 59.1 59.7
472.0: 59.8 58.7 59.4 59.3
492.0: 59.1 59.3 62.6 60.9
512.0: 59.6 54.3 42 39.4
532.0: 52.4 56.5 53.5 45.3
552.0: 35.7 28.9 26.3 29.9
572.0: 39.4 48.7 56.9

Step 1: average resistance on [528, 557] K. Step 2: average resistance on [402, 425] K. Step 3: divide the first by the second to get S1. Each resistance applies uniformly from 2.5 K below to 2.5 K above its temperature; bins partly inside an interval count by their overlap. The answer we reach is 1.1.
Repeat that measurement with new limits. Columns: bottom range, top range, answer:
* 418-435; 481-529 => 0.94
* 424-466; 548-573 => 0.54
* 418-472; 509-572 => 0.73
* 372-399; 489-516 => 1.10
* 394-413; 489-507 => 1.83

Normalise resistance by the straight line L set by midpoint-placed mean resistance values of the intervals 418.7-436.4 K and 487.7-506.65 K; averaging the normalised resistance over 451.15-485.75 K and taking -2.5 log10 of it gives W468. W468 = 0.011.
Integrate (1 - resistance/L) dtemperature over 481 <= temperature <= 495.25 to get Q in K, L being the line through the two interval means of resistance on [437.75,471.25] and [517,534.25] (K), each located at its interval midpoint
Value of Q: -1.6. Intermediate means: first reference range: 59.6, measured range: 59.3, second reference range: 45.9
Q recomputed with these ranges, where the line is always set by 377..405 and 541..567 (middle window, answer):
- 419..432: -4.2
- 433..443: -3.6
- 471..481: -4.2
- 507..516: -4.6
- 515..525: -2.3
